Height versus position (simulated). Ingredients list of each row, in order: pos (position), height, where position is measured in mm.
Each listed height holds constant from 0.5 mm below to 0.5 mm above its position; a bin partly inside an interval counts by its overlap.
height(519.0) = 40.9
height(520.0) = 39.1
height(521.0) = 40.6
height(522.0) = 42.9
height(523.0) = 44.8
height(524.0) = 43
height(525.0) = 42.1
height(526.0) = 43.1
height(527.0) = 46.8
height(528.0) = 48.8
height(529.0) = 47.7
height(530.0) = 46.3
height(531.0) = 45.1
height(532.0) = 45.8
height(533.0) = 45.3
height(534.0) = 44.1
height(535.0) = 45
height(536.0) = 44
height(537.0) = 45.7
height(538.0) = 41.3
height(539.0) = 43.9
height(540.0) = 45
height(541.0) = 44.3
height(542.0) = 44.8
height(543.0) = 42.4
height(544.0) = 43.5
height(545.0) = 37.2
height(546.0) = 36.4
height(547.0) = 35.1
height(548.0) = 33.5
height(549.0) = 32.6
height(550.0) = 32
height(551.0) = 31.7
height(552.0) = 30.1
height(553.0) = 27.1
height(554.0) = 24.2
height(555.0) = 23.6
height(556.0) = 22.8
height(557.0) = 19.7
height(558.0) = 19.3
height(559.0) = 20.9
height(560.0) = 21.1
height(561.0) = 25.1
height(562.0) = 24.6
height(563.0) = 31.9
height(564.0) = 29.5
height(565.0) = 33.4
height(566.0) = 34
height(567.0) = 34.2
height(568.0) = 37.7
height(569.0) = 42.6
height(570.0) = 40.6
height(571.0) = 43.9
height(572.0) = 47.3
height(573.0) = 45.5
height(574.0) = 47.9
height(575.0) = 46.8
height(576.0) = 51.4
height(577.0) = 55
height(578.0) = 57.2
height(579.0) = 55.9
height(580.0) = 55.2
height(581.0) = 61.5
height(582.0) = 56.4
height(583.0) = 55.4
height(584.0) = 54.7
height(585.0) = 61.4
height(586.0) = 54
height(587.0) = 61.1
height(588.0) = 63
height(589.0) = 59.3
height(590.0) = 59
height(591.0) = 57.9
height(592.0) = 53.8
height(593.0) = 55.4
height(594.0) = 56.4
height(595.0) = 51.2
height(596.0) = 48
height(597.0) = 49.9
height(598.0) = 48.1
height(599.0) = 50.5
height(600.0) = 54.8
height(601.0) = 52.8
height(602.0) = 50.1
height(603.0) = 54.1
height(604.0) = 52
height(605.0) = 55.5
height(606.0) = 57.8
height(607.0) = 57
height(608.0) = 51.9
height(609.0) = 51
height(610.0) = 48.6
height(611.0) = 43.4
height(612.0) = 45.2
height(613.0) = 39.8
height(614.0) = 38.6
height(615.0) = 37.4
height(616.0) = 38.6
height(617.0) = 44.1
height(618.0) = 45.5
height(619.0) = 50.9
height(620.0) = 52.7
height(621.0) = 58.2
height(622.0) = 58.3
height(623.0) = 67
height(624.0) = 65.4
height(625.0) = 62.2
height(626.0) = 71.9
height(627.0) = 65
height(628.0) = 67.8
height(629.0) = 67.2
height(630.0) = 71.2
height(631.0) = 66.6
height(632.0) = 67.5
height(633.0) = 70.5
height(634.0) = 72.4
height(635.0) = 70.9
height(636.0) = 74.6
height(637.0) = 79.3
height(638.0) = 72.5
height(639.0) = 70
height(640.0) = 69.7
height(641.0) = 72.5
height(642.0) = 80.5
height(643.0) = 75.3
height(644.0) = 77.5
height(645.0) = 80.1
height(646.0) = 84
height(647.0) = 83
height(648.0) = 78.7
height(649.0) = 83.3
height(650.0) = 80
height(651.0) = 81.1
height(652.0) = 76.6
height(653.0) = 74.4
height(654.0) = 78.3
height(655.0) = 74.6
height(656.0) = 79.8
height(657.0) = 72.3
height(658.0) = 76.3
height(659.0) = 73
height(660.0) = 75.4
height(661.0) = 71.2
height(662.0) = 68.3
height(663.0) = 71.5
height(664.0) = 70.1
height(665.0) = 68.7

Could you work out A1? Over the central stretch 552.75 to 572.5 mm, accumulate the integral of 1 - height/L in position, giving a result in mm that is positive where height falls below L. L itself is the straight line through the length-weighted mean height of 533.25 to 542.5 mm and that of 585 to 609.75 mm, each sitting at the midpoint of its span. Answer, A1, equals 7.5 mm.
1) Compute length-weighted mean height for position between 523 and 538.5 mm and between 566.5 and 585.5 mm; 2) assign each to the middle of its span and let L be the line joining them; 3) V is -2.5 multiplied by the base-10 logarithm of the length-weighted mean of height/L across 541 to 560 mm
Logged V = 0.45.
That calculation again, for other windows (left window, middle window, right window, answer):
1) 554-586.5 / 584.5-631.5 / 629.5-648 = 0.076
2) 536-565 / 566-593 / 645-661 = -0.140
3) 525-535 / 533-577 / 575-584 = 0.356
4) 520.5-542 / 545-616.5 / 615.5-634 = 0.213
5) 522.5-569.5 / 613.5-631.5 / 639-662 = 0.163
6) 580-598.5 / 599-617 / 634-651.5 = 0.281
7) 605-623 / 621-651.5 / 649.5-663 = -0.158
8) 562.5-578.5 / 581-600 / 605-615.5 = -0.229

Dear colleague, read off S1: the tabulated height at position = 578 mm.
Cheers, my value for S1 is 57.2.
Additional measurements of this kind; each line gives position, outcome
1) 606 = 57.8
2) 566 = 34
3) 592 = 53.8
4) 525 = 42.1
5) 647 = 83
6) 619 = 50.9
